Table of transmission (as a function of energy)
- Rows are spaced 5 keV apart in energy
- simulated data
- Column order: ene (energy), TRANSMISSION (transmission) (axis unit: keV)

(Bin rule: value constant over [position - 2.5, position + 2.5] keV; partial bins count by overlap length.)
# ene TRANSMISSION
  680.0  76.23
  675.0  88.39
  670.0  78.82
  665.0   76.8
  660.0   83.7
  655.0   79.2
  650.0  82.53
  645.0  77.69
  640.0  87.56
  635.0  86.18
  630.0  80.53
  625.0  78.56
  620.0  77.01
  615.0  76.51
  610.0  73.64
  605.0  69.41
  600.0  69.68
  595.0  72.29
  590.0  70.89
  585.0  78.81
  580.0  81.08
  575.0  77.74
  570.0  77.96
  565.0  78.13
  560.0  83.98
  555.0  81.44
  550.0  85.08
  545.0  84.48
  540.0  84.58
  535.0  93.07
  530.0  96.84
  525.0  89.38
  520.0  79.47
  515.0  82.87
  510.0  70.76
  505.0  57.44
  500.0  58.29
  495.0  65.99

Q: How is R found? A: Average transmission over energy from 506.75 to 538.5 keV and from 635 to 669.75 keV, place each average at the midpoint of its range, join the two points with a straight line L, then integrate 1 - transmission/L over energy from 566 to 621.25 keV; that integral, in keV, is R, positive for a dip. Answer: 5.3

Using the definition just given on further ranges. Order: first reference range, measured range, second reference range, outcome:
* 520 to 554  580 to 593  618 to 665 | 1.4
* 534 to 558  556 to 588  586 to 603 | -0.7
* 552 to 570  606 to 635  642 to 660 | 1.1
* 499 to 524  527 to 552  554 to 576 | -4.3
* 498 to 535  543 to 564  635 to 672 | -1.2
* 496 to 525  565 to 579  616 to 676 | -0.5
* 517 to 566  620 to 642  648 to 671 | -0.2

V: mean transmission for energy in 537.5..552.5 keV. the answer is 84.7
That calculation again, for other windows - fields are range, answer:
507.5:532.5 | 83.9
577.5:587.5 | 79.9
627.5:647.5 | 83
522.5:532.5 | 93.1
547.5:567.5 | 82.2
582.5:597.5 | 74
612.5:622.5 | 76.8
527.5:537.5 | 95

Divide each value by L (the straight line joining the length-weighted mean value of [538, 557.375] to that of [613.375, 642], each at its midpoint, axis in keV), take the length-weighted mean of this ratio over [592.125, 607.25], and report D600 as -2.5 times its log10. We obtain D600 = 0.17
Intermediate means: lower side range 83.9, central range 70.5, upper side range 81.1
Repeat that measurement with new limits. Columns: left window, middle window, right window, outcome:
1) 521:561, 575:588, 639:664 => 0.08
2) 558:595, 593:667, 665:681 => 0.02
